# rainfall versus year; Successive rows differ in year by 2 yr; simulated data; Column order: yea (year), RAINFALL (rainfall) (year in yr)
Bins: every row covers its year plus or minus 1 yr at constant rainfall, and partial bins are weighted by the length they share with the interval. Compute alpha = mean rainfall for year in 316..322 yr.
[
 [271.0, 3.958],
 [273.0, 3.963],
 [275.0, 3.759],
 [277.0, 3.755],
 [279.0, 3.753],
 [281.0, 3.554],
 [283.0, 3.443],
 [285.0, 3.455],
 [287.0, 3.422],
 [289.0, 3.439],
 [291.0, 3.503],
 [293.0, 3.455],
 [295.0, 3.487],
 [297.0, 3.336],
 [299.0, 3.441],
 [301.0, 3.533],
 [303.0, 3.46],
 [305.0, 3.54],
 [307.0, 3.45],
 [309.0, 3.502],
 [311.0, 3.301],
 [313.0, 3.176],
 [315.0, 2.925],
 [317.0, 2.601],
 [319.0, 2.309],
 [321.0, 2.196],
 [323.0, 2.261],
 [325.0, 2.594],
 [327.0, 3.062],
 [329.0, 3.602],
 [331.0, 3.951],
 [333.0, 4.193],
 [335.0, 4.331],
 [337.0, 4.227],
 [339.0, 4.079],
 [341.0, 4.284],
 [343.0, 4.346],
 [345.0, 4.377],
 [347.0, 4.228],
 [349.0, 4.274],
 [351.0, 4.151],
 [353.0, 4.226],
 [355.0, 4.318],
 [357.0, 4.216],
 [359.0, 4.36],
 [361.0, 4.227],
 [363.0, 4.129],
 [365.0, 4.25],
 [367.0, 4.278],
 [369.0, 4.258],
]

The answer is 2.37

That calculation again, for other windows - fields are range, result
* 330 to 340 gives 4.16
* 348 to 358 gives 4.24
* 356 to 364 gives 4.23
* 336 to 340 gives 4.15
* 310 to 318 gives 3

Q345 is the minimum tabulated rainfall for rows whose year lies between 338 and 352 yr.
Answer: 4.079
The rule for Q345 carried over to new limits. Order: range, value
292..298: 3.336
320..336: 2.196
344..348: 4.228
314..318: 2.601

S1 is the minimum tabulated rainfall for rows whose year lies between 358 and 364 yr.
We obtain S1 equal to 4.129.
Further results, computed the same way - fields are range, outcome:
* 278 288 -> 3.422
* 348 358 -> 4.151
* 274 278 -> 3.755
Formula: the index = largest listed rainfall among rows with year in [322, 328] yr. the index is 3.062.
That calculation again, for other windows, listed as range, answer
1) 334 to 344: 4.346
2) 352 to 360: 4.36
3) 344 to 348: 4.377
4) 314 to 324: 2.925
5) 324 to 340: 4.331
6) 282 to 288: 3.455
